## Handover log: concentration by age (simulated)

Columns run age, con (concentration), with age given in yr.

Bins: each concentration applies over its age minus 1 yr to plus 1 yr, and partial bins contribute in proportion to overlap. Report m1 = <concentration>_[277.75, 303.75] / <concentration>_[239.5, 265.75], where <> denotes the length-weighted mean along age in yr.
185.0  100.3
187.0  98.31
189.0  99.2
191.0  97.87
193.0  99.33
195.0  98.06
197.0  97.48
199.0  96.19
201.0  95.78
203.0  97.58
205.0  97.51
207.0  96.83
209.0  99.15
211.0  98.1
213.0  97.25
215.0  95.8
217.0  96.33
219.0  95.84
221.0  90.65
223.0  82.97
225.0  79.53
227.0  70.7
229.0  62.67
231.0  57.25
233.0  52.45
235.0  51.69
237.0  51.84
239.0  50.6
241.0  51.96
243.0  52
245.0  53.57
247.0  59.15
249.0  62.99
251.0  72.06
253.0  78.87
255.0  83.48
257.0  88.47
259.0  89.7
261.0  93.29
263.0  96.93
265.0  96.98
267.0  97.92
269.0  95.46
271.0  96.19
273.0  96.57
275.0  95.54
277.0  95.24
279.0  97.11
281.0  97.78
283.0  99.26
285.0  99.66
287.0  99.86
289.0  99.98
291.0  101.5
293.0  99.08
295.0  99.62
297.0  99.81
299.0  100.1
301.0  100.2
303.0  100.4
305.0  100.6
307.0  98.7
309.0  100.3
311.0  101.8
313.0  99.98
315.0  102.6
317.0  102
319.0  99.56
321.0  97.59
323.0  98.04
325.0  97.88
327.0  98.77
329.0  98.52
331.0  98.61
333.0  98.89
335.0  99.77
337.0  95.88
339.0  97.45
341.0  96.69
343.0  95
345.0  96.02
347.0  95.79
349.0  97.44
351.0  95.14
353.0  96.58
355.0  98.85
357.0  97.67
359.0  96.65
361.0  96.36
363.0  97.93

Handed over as 1.33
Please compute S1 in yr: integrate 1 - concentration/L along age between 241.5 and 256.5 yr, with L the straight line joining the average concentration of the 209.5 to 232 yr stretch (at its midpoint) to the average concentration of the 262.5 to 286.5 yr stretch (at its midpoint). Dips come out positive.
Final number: 4.1 yr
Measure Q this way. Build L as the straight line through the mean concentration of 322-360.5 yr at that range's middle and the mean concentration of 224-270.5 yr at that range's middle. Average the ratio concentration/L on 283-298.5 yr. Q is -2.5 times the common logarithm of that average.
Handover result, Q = -0.192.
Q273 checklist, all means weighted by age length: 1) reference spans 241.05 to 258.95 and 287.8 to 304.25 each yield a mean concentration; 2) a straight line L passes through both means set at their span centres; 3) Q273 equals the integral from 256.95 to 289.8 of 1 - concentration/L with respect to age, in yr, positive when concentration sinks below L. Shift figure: -4.7 yr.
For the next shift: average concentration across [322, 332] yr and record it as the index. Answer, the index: 98.4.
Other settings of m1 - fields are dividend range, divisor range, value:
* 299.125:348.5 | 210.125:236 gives 1.25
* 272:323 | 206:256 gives 1.35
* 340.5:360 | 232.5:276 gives 1.27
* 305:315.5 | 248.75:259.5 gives 1.26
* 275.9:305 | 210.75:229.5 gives 1.14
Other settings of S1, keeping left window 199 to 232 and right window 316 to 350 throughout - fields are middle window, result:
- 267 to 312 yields -2.09 yr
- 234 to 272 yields 6.98 yr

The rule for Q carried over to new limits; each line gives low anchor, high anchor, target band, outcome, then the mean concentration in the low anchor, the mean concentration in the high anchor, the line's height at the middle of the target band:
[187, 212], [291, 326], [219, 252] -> 0.47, 97.8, 99.9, 98.5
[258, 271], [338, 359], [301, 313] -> -0.05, 95.1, 96.7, 95.9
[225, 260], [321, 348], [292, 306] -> -0.18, 64.5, 97.5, 84.8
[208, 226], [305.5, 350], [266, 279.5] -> -0.01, 92.8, 98.5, 95.7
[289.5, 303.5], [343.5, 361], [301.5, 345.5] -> -0.01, 100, 96.7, 98.4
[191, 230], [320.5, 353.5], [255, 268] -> 0.01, 92.1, 97.3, 94.2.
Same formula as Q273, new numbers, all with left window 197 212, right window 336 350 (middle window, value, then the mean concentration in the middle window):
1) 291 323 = -1.2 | 100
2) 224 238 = 5.2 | 60.9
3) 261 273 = 0.1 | 96.4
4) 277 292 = -0.4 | 99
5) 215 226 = 0.9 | 89.7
